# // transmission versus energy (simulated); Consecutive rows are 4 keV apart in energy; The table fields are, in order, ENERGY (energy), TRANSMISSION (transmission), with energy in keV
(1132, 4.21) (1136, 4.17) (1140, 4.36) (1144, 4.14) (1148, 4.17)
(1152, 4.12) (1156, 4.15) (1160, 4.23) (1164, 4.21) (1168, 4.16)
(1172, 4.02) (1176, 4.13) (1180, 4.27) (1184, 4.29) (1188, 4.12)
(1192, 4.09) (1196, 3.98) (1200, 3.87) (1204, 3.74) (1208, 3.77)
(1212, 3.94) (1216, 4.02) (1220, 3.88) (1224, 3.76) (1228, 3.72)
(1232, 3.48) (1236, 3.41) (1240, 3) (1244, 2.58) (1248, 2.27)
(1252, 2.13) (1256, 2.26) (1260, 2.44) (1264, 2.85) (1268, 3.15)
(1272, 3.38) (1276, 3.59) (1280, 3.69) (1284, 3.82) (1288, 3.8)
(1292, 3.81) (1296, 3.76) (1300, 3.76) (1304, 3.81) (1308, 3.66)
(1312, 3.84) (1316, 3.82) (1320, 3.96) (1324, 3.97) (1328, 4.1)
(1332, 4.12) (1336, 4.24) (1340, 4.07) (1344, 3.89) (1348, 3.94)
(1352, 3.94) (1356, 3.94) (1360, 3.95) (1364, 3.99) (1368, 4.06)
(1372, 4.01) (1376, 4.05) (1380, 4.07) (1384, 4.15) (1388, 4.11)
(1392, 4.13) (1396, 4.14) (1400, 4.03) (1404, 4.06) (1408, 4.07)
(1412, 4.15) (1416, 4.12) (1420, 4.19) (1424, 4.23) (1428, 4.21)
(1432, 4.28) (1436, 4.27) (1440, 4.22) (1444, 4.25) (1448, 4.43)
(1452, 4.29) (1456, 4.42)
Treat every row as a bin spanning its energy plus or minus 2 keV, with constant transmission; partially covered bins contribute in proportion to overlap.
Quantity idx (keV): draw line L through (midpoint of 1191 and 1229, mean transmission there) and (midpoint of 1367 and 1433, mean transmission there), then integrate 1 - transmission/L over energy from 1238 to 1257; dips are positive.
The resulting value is 7.1 keV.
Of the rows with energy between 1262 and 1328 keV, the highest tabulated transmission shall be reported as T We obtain 4.1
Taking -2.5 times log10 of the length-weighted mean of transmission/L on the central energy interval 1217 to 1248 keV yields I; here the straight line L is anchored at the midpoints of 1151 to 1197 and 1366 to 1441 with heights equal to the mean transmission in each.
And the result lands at 0.23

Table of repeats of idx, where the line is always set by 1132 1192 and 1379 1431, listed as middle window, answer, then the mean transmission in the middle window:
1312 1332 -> 0.9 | 3.97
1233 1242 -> 2.0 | 3.24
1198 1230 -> 2.5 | 3.84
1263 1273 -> 2.5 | 3.13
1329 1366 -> 1.2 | 4.01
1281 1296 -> 1.3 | 3.8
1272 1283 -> 1.4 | 3.61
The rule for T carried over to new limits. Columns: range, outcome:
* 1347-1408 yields 4.15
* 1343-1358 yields 3.94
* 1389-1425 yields 4.23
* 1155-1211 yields 4.29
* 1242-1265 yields 2.85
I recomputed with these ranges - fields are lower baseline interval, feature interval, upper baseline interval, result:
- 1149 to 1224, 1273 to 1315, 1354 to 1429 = 0.09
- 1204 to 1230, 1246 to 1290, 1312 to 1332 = 0.27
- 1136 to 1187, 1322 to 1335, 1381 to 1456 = 0.03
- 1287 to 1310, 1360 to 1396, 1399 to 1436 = -0.01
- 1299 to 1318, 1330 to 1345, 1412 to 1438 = -0.06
